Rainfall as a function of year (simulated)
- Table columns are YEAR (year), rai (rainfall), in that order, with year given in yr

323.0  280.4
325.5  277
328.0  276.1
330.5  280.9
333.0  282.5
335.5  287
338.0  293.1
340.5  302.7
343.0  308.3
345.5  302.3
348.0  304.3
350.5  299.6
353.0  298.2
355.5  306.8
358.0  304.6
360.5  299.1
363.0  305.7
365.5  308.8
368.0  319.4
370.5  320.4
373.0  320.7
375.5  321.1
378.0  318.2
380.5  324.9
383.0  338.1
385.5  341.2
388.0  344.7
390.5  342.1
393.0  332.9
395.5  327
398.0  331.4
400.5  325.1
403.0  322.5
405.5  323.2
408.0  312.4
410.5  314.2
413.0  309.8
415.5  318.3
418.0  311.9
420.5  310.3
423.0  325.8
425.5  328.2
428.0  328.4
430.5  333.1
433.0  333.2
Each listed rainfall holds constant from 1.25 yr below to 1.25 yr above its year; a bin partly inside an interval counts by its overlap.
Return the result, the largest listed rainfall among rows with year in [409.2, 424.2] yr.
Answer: 325.8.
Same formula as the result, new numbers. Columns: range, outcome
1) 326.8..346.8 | 308.3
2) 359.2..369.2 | 319.4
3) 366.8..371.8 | 320.4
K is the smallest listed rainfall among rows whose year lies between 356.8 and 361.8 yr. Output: 299.1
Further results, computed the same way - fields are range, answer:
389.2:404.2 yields 322.5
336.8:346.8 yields 293.1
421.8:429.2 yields 325.8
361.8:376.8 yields 305.7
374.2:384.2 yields 318.2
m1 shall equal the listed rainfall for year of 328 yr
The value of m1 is 276.1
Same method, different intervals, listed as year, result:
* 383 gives 338.1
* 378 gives 318.2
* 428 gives 328.4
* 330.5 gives 280.9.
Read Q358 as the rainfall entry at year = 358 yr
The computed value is 304.6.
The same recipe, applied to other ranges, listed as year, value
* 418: 311.9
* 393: 332.9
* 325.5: 277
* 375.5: 321.1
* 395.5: 327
